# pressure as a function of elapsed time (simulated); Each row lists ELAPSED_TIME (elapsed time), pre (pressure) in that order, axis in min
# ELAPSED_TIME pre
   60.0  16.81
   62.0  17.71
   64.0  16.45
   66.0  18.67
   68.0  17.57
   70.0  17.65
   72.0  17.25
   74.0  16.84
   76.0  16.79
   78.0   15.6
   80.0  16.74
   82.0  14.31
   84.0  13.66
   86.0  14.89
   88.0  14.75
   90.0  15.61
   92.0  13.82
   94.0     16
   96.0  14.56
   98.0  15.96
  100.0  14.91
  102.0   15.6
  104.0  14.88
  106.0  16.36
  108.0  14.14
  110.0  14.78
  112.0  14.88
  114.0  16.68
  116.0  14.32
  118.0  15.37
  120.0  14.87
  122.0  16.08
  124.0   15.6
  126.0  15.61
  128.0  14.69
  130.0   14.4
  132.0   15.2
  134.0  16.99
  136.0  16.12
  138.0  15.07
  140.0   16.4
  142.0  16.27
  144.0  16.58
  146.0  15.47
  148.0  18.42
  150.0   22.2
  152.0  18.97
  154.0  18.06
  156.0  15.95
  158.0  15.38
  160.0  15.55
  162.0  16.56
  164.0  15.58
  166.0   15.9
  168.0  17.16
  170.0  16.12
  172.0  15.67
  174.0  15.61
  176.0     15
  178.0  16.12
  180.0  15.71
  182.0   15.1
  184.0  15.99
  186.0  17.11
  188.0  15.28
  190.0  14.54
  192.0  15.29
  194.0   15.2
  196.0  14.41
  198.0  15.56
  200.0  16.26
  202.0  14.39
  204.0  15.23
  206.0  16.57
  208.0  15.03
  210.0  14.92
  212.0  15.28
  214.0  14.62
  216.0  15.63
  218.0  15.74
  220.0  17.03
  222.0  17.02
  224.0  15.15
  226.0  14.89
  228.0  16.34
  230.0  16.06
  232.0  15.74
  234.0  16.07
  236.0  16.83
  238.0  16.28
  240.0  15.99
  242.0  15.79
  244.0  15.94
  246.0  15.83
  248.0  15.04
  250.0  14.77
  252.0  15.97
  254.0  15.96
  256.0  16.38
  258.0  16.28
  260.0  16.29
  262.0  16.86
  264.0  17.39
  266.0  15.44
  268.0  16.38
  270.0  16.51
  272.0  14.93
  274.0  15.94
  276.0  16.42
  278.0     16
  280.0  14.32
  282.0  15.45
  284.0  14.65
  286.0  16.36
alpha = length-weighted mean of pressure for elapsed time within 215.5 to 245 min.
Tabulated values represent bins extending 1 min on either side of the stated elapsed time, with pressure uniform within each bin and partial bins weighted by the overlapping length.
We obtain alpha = 16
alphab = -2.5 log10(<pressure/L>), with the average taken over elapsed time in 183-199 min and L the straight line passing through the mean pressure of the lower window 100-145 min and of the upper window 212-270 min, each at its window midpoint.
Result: 0.02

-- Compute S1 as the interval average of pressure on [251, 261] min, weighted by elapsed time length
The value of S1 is 16.2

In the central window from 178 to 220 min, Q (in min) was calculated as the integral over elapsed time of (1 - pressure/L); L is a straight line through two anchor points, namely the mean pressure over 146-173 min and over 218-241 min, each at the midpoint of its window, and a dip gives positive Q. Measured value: 2.6 min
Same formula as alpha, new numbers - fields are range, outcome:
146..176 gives 16.8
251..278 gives 16.2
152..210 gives 15.8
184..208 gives 15.4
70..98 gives 15.5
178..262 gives 15.7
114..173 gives 16.2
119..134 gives 15.3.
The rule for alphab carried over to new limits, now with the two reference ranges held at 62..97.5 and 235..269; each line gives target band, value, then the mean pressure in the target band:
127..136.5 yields 0.04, 15.4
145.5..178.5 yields -0.04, 16.7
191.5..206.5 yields 0.05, 15.3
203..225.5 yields 0.03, 15.6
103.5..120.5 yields 0.06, 15.2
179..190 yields 0.02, 15.7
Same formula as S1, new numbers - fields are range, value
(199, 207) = 15.6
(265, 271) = 16.1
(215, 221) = 16.1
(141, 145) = 16.4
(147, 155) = 19.4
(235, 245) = 16.2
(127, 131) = 14.5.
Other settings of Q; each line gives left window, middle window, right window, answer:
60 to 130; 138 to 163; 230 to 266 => -2.0 min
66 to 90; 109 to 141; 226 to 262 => 1.2 min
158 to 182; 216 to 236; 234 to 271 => 0.0 min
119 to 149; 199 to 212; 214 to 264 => 0.5 min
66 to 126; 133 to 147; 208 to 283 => -0.4 min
